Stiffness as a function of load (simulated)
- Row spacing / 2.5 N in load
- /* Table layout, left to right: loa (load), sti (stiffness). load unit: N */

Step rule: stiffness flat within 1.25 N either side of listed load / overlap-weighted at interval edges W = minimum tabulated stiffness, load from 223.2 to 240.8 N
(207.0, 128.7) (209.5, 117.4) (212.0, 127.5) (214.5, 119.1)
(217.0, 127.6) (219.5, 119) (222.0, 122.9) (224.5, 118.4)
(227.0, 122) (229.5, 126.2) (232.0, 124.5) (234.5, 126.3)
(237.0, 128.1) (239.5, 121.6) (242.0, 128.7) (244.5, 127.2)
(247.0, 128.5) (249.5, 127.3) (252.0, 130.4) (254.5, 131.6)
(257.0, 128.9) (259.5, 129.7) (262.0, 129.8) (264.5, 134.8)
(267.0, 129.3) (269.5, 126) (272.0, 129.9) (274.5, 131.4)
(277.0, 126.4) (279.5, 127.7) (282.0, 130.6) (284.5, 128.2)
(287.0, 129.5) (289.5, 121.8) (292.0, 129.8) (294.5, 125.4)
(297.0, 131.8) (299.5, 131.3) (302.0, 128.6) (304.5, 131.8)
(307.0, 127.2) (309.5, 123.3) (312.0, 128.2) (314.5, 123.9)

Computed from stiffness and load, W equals 118.4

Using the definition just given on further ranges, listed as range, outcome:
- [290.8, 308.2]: 125.4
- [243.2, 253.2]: 127.2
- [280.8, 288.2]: 128.2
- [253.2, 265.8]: 128.9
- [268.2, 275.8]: 126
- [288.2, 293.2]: 121.8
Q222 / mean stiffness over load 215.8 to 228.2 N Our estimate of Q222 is 122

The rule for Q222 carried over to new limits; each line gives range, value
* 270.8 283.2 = 129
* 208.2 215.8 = 121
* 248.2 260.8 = 130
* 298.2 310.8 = 128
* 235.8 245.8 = 126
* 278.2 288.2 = 129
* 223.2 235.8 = 123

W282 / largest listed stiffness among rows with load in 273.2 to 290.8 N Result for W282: 131.4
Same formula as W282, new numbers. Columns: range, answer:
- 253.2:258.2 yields 131.6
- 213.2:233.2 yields 127.6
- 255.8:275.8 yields 134.8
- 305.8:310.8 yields 127.2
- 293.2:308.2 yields 131.8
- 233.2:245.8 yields 128.7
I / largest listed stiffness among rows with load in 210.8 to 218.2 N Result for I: 127.6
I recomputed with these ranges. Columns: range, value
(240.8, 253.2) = 130.4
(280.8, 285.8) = 130.6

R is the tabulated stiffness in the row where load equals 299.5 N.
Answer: 131.3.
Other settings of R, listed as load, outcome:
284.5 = 128.2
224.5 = 118.4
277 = 126.4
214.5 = 119.1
